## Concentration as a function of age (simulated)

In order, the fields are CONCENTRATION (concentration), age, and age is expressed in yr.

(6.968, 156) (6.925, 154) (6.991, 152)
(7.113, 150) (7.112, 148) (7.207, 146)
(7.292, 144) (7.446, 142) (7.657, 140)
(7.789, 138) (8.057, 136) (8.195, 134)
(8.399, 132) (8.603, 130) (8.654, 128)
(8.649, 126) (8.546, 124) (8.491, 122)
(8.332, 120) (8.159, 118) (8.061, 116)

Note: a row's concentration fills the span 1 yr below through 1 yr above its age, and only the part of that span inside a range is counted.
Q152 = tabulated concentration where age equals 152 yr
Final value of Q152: 6.991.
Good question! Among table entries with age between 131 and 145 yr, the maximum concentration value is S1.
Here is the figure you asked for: 8.399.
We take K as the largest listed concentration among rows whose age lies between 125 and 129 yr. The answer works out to 8.654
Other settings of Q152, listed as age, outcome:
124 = 8.546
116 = 8.061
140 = 7.657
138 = 7.789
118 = 8.159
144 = 7.292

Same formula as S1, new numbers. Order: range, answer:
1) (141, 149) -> 7.446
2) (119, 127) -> 8.649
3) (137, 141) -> 7.789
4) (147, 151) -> 7.113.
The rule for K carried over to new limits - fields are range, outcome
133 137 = 8.195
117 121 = 8.332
